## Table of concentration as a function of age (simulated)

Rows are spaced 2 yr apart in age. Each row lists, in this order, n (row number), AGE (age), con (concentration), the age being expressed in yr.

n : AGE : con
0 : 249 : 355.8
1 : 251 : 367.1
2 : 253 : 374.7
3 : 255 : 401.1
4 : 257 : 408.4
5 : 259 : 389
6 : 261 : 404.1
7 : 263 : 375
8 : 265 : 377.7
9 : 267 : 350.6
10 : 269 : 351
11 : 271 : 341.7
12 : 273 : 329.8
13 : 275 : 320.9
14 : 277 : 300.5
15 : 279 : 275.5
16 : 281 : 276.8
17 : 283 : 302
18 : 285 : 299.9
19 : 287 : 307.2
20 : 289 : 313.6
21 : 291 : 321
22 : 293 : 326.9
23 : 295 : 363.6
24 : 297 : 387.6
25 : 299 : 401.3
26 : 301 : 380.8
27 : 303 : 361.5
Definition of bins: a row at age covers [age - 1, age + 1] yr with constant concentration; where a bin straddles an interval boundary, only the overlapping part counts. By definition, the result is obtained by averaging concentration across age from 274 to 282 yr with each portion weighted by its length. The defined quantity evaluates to 293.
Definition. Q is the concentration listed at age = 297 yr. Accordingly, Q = 387.6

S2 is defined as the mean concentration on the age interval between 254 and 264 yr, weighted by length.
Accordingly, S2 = 396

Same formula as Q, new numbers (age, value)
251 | 367.1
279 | 275.5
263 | 375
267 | 350.6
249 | 355.8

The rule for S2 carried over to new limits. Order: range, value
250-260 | 388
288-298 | 343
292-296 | 345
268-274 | 341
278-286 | 289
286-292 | 314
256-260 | 399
